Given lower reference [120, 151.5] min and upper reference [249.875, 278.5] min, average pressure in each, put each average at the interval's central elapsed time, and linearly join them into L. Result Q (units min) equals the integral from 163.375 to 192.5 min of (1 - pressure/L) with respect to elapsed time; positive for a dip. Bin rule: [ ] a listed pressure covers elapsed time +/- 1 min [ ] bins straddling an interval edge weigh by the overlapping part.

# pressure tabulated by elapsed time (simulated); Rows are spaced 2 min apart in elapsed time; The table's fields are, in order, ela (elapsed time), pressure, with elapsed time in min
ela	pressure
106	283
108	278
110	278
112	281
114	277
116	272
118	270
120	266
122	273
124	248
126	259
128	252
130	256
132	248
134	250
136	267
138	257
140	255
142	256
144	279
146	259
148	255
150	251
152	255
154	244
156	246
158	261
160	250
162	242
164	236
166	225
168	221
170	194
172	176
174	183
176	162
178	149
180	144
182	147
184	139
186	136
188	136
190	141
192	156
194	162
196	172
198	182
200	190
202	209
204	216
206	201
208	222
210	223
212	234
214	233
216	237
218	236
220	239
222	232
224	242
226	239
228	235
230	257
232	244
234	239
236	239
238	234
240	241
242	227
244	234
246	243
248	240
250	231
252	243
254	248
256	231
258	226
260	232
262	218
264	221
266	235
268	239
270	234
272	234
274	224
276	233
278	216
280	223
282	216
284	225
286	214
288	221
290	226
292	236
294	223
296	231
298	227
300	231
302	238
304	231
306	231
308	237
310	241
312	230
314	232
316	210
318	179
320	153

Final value 9.4 min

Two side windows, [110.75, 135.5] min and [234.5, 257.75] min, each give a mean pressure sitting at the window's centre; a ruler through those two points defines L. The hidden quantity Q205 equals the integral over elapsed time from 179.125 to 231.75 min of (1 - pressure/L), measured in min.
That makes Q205 9.82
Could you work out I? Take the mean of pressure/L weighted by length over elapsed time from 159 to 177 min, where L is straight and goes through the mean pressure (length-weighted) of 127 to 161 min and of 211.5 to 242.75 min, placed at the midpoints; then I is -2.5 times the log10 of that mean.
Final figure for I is 0.192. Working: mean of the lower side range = 255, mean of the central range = 210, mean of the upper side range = 238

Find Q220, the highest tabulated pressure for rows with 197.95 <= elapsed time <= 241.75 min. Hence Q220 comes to 257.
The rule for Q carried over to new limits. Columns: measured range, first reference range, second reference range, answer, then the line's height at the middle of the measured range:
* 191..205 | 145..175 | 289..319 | 2.9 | 232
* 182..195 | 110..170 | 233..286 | 5.3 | 245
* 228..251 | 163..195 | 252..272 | -2.6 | 215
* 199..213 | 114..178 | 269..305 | 1.3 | 236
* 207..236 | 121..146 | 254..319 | 0.4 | 240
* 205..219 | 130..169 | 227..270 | 0.9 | 241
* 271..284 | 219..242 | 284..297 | 0.2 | 228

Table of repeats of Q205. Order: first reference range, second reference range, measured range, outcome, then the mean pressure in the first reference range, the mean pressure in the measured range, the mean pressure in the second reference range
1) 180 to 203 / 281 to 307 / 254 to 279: -2.5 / 160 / 229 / 227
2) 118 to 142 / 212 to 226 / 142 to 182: 4.6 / 258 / 222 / 236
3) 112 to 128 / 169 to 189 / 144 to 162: -4.3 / 266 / 254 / 157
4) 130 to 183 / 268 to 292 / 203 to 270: -2.2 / 228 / 234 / 225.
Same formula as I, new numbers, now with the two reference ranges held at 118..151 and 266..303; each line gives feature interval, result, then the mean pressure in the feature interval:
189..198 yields 0.47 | 160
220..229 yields 0.01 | 237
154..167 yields 0.04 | 243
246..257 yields -0.02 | 239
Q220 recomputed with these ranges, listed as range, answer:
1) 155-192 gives 261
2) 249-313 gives 248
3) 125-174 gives 279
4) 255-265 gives 232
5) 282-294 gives 236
